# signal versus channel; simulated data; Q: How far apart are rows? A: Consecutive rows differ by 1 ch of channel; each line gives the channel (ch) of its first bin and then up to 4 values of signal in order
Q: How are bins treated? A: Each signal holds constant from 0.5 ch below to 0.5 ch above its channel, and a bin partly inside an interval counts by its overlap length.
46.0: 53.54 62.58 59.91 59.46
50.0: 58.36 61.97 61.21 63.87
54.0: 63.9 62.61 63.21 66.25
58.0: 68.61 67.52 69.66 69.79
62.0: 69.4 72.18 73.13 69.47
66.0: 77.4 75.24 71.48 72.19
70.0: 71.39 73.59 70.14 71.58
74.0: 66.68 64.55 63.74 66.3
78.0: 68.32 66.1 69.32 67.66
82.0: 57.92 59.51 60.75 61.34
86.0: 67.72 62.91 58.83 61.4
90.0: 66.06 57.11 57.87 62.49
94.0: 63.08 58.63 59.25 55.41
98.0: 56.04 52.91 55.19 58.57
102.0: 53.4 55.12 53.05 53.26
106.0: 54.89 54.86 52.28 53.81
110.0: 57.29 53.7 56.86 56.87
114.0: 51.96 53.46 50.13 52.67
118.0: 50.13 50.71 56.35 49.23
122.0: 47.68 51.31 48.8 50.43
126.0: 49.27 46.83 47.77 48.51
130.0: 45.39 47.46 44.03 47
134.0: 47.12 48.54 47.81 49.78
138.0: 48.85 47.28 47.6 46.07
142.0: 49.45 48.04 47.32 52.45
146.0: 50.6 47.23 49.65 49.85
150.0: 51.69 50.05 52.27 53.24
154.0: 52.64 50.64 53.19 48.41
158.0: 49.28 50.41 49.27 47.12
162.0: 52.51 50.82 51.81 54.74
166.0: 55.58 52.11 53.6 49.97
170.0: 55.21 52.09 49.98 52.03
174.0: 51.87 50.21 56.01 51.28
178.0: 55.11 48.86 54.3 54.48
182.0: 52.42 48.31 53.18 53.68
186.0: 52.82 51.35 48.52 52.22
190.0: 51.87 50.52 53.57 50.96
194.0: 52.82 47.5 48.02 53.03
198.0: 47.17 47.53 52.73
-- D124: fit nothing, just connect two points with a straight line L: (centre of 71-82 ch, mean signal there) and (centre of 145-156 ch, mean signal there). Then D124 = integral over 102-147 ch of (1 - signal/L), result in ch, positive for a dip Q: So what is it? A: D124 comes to 4.9 ch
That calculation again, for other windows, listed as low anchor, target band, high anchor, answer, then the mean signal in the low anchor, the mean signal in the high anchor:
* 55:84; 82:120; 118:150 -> 1.3 ch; 68.4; 48.7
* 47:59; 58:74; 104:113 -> -2.7 ch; 62.9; 54.7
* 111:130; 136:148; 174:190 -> 0.6 ch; 51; 52.2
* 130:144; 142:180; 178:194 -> -1.2 ch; 47.5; 51.9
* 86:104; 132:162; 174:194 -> 3.0 ch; 58.6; 52.1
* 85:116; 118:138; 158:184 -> 2.3 ch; 57.1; 52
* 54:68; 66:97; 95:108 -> -1.4 ch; 69.4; 55.2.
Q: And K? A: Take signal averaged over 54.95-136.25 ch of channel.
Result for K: 59.1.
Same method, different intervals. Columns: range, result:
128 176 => 50.1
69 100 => 63.3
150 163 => 50.8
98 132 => 52.1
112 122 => 52.4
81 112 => 58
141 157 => 50.3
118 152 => 48.9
